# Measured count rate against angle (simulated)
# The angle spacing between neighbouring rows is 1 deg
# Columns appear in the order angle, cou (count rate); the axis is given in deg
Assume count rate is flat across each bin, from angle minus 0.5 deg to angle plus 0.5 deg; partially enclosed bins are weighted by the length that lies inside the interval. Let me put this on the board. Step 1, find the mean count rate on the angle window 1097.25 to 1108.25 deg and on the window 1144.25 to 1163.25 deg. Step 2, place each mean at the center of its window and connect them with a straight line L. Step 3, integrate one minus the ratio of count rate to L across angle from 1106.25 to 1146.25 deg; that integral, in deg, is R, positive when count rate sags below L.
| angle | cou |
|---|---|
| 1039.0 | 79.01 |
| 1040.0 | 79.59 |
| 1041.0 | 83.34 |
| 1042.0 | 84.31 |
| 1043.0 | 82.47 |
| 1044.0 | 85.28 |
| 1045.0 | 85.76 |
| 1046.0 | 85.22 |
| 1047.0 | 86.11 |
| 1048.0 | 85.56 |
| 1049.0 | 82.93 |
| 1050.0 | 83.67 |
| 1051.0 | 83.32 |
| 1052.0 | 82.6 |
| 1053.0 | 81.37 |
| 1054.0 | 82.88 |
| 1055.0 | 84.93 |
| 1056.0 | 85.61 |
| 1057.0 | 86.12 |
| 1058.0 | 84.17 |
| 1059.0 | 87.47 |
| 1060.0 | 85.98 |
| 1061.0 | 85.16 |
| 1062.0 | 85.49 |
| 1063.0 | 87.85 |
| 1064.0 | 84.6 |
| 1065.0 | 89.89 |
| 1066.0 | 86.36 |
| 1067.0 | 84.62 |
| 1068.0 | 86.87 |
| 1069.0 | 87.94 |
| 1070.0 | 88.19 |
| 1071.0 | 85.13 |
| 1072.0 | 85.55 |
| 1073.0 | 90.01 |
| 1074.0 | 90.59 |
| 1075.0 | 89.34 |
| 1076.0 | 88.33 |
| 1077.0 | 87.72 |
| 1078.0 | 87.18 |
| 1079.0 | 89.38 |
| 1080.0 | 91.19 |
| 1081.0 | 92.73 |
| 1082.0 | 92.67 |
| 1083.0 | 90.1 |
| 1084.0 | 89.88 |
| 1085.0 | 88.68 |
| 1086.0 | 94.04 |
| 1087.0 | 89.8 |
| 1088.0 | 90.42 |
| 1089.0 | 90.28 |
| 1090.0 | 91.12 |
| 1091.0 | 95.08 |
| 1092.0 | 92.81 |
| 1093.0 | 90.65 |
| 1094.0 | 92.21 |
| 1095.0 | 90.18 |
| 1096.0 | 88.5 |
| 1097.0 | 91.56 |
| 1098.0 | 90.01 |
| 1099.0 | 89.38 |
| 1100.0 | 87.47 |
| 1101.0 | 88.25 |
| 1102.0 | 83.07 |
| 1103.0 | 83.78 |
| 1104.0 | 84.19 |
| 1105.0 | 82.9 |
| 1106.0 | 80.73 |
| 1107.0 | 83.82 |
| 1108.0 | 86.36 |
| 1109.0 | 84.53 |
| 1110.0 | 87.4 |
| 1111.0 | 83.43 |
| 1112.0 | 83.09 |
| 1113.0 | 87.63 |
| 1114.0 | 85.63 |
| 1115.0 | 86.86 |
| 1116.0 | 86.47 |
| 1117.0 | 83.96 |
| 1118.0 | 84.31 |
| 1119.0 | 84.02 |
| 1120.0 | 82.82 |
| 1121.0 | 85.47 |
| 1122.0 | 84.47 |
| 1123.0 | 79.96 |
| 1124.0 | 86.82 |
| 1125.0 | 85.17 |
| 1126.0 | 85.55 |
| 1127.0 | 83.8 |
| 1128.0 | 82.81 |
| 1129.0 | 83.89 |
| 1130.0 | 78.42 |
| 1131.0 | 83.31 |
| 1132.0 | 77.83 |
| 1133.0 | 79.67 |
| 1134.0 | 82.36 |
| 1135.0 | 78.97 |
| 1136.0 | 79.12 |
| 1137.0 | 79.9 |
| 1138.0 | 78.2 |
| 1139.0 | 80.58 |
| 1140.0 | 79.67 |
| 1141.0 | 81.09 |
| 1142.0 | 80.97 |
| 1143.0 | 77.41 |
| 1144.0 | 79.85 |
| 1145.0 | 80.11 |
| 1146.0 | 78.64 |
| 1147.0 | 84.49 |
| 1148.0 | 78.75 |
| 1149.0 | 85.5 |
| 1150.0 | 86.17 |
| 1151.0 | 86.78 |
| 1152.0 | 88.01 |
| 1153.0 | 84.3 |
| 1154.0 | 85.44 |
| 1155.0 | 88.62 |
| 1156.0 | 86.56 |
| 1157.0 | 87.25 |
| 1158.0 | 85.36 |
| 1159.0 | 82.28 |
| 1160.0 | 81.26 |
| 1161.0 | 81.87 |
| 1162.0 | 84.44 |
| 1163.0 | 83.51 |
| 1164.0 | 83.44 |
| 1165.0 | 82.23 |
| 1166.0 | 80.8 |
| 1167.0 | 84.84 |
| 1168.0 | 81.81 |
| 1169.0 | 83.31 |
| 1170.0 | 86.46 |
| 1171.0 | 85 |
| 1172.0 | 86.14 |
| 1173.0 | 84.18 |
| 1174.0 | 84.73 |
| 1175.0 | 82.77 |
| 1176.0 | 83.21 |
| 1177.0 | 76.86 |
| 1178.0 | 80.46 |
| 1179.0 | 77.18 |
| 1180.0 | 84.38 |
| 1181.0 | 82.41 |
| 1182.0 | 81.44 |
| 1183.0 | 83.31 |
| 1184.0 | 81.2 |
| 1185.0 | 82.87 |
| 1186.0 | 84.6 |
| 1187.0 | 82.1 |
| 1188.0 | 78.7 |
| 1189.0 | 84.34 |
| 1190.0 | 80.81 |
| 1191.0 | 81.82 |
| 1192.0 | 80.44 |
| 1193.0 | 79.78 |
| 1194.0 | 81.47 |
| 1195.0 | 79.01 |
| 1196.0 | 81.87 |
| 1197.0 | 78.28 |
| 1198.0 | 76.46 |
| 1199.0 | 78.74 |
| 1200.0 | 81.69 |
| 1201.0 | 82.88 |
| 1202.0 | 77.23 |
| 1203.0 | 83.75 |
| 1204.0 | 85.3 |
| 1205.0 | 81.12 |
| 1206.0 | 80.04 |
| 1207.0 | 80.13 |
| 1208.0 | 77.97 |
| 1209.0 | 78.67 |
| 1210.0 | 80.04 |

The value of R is 1.08 deg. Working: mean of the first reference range 85.6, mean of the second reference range 84.1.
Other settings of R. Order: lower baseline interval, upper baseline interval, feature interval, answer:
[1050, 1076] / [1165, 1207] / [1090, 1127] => -0.8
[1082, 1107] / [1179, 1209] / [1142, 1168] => 0.2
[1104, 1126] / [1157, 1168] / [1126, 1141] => 0.6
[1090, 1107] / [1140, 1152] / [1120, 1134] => 0.3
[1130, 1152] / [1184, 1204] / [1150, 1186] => -1.2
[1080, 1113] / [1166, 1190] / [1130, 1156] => 1.0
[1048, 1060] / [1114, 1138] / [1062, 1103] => -2.7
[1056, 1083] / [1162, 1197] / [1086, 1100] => -0.7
